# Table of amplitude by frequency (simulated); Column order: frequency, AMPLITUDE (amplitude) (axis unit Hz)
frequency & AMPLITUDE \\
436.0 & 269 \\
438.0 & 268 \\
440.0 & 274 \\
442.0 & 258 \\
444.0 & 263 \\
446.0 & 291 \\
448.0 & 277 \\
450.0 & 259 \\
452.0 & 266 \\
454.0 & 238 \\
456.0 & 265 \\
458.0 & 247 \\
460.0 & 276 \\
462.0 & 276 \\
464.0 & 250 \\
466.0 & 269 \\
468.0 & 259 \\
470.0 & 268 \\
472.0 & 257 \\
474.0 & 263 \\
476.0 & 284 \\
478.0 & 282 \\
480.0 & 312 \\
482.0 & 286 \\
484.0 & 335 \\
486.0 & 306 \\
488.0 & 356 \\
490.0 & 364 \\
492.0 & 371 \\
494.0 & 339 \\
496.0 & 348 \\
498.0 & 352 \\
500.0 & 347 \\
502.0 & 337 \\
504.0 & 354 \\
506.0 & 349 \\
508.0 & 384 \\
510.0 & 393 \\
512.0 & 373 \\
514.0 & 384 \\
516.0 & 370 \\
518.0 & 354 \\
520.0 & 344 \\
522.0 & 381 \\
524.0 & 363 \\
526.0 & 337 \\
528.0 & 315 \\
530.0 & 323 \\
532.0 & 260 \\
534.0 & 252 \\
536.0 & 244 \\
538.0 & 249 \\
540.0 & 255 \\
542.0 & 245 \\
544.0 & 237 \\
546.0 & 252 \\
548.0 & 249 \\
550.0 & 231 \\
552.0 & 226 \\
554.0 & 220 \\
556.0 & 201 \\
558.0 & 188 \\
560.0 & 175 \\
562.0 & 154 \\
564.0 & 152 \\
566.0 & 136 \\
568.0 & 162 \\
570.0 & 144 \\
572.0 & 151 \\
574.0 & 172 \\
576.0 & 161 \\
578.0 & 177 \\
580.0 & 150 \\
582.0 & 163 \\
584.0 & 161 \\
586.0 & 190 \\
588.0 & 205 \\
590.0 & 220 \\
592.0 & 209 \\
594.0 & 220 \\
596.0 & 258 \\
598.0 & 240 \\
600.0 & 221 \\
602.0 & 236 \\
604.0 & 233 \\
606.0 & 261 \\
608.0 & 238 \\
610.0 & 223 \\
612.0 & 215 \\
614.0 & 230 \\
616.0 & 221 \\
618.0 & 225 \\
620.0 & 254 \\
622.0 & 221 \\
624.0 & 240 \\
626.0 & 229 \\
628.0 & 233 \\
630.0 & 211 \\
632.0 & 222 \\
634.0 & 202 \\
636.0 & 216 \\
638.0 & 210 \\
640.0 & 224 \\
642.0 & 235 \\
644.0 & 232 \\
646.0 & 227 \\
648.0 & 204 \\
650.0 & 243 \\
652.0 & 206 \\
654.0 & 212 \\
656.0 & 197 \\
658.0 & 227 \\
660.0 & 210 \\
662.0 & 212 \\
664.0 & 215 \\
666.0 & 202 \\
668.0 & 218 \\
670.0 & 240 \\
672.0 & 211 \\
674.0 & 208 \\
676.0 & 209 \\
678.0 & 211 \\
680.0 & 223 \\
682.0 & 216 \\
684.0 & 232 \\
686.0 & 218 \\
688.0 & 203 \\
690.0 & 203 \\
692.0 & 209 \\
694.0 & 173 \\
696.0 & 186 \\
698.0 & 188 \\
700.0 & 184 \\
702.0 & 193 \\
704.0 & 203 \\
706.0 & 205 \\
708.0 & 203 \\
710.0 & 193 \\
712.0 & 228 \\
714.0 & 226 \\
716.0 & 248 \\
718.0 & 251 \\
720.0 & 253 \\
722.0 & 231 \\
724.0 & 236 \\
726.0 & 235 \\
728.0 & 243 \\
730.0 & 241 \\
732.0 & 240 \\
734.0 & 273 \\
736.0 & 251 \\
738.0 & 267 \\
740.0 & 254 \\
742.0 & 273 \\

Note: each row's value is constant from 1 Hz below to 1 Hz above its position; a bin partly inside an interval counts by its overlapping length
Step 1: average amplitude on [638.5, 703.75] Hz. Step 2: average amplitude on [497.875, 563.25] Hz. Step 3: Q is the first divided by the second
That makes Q 0.72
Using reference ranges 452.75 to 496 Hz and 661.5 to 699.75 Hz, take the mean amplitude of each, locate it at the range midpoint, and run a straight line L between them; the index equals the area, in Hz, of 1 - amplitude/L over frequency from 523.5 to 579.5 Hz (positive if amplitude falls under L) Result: 8.9 Hz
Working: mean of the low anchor 292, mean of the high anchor 209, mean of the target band 221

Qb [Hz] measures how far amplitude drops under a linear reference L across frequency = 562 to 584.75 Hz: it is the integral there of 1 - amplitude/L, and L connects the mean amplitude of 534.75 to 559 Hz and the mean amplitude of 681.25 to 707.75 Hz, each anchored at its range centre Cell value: 7.0 Hz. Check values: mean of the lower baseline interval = 233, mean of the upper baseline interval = 201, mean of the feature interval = 157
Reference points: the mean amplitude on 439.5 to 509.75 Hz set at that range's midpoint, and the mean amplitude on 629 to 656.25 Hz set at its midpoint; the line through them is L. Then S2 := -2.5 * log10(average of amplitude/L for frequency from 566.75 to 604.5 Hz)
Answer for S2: 0.26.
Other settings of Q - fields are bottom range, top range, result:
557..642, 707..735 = 1.16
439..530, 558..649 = 0.66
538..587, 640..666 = 1.14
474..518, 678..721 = 0.62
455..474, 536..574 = 0.77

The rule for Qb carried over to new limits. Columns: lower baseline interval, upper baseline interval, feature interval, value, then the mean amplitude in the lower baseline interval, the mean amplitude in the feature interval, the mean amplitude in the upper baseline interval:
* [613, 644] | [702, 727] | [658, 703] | 3.4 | 225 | 208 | 225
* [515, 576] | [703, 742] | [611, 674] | 5.0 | 243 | 221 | 237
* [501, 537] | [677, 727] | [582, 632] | 9.9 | 340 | 223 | 214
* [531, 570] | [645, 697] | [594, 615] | -2.2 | 213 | 235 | 212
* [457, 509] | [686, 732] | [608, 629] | 2.0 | 310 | 230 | 216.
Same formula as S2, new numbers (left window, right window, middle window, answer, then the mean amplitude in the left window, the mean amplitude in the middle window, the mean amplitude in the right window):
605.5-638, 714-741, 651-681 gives 0.11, 227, 213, 247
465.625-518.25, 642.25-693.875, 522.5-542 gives 0.06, 330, 289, 215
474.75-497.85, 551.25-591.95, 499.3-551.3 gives -0.21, 326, 314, 176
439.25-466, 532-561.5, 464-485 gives -0.10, 265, 280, 230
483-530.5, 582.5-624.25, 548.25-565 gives 0.42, 354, 196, 224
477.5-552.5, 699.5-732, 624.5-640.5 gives 0.20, 318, 219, 224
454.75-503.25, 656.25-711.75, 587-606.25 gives 0.08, 302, 229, 207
